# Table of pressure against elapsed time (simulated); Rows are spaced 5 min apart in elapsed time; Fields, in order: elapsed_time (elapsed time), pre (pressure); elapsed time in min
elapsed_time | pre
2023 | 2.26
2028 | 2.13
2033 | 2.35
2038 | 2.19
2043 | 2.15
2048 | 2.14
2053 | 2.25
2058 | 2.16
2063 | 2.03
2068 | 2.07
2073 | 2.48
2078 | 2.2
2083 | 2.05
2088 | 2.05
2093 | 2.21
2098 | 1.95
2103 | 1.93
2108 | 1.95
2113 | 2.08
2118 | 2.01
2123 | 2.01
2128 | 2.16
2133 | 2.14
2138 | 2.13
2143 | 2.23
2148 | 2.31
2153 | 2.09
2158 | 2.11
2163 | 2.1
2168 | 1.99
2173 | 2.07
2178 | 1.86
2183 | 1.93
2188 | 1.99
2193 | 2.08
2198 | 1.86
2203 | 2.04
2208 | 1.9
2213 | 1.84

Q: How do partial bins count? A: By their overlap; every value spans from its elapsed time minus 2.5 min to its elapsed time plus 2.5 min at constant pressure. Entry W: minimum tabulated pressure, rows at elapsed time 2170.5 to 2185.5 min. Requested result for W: 1.86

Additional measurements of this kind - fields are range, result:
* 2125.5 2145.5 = 2.13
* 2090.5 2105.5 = 1.93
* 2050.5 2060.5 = 2.16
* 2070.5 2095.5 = 2.05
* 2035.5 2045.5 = 2.15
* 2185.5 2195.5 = 1.99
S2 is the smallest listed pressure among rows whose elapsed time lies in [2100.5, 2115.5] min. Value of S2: 1.93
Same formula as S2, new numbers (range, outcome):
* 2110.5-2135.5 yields 2.01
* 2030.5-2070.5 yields 2.03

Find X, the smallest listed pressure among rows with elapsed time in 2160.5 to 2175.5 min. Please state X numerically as 1.99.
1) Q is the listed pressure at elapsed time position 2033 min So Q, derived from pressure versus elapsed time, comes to 2.35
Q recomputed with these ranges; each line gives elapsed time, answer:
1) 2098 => 1.95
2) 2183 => 1.93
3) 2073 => 2.48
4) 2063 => 2.03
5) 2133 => 2.14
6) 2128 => 2.16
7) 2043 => 2.15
